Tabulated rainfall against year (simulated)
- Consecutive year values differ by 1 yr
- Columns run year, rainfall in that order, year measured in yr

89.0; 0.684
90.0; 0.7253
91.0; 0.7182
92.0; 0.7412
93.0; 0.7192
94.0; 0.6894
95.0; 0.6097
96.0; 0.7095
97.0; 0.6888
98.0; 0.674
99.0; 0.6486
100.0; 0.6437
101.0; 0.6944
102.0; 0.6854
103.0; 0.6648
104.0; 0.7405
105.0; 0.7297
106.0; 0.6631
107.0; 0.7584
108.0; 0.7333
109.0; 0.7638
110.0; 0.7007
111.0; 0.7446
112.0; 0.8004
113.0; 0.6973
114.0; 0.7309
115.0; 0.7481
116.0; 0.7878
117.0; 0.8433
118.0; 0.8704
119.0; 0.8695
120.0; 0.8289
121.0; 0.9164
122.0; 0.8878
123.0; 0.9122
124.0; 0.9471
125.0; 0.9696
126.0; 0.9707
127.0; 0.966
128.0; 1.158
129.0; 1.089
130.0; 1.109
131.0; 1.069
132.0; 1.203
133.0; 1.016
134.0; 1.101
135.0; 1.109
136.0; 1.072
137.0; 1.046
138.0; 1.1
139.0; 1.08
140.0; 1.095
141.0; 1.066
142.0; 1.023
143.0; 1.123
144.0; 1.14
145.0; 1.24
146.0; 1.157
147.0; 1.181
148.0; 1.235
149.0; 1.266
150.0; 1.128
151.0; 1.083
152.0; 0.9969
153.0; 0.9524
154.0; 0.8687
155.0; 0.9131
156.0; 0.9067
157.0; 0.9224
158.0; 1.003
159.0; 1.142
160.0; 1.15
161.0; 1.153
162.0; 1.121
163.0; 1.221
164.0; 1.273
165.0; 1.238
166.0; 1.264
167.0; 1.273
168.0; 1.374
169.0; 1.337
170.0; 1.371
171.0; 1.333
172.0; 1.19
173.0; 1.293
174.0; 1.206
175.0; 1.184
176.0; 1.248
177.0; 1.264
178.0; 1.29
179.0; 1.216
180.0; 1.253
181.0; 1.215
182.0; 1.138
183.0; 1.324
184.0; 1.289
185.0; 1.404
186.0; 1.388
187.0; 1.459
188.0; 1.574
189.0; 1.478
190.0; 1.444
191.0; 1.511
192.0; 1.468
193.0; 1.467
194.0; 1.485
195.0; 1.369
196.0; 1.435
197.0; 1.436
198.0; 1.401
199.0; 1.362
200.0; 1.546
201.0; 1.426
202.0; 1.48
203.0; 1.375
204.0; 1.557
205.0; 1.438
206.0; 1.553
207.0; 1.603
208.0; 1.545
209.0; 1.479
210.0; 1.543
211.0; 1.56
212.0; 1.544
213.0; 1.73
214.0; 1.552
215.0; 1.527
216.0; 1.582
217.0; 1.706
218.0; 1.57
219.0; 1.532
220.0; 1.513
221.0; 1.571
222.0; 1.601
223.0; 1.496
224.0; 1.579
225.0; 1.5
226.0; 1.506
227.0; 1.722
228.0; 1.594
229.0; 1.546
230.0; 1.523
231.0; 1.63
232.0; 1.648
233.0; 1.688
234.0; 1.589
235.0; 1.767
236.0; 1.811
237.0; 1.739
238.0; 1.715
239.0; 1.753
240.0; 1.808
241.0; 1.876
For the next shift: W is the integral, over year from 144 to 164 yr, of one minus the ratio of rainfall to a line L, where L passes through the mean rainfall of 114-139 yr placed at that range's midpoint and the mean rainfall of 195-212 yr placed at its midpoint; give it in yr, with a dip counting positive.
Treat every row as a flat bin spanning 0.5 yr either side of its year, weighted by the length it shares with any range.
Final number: 1.12 yr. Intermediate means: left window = 0.98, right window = 1.48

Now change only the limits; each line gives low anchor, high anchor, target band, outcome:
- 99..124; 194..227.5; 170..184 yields 0.2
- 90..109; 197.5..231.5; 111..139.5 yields -2.1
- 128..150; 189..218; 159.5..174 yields 0.4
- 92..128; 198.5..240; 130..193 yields -2.5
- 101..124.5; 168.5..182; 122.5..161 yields -2.8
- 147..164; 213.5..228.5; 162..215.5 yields -2.7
